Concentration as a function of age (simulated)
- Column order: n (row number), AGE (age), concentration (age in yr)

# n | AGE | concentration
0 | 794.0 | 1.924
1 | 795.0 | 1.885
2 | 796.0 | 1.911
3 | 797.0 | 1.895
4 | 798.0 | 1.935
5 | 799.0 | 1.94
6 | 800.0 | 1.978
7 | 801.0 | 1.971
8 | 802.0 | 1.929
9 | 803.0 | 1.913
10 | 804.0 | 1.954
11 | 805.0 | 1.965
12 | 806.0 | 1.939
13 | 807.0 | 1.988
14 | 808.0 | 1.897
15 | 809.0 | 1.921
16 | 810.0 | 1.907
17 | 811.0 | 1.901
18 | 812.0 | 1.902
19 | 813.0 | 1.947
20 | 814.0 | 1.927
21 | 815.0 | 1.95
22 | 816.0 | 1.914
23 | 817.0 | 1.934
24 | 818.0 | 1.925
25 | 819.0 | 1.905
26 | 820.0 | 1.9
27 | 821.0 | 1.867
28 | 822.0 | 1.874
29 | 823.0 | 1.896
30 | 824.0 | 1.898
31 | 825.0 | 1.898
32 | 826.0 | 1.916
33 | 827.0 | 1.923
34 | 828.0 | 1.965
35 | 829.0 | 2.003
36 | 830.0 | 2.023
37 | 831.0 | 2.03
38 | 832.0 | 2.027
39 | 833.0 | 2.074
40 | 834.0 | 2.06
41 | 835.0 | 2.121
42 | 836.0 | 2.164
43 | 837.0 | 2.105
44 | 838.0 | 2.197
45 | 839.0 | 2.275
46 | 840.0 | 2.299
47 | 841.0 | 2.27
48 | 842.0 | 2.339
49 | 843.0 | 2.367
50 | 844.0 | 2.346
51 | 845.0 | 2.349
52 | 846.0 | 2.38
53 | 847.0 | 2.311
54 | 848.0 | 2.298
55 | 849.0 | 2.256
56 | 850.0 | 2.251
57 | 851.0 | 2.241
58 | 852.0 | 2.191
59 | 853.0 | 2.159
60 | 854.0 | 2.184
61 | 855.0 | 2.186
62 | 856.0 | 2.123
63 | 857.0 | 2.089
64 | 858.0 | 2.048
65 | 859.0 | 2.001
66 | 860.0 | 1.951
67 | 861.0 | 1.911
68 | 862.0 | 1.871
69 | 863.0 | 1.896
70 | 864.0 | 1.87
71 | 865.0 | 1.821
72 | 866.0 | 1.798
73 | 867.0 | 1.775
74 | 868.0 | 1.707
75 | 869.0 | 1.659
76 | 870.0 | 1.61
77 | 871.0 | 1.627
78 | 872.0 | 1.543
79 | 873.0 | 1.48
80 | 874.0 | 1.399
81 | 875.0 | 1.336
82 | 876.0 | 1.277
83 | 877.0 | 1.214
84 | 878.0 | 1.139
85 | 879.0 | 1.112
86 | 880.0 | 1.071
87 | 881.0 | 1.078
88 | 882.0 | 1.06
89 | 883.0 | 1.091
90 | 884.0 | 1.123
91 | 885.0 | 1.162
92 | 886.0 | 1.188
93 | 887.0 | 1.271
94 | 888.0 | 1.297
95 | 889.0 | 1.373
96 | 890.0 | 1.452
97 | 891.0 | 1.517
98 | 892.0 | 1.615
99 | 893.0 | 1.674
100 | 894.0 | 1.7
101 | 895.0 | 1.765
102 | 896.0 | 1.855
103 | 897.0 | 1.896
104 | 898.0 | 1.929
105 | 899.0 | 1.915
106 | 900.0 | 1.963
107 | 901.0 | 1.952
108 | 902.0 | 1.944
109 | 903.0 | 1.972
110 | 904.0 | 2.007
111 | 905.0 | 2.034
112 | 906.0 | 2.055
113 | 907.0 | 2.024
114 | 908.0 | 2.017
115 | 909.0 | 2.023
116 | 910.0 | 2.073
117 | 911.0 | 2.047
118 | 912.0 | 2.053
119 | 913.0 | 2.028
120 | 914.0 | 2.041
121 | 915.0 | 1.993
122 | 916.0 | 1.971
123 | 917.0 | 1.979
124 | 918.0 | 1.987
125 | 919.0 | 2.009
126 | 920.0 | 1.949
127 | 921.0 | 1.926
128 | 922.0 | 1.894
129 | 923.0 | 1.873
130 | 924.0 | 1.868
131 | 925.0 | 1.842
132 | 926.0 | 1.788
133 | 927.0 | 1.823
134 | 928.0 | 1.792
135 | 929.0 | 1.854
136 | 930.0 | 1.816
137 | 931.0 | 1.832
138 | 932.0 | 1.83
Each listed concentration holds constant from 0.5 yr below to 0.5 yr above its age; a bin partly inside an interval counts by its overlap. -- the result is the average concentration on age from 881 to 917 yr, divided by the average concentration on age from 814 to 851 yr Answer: 0.8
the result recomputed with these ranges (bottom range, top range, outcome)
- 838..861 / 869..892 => 0.59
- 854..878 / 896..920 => 1.14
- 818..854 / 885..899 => 0.74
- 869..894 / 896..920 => 1.49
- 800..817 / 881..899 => 0.76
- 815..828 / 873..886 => 0.62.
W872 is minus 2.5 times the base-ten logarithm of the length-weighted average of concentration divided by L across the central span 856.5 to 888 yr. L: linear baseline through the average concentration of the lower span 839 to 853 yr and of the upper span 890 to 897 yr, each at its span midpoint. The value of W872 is 0.29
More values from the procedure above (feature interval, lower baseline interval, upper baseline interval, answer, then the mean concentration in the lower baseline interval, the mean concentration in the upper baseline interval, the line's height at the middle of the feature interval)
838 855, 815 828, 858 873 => -0.23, 1.91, 1.79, 1.84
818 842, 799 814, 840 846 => 0.08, 1.94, 2.34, 2.19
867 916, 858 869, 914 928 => 0.16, 1.86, 1.92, 1.89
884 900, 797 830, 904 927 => 0.24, 1.93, 1.97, 1.96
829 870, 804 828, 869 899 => -0.24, 1.92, 1.42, 1.67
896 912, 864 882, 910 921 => -0.08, 1.45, 2.01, 1.86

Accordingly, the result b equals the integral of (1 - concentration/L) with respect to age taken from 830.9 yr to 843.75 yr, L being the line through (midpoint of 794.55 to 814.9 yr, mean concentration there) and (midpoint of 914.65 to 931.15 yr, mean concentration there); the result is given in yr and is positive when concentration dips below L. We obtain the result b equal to -1.8 yr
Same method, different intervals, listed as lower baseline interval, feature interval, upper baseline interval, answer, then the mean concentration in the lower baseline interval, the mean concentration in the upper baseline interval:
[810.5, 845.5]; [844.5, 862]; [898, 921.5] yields -1.2 yr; 2.04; 2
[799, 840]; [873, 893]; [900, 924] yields 7.2 yr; 1.98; 1.99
